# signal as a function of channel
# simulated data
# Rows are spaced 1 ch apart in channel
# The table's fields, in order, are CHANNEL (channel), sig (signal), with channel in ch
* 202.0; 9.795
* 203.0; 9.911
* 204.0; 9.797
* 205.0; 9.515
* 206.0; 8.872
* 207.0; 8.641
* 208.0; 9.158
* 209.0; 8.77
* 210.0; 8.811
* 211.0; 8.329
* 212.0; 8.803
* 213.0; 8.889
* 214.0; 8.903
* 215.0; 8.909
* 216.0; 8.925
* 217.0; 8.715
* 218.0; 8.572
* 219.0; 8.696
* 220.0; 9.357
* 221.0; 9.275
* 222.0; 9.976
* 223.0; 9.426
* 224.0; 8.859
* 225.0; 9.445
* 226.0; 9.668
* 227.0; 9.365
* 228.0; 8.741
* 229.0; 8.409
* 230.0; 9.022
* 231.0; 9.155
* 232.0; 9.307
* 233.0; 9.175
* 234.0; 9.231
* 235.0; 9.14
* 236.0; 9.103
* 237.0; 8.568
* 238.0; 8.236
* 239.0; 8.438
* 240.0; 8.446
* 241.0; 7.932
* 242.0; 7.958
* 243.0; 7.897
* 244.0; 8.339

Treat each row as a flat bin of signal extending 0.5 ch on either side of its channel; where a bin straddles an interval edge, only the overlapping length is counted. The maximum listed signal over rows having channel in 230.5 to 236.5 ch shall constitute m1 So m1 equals 9.307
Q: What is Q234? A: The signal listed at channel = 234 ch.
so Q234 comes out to 9.231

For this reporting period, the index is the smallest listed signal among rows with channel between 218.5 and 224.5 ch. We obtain 8.696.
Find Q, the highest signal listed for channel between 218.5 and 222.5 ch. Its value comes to 9.976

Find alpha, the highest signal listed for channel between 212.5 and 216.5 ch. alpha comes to 8.925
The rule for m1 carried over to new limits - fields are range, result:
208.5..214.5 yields 8.903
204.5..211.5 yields 9.515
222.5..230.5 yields 9.668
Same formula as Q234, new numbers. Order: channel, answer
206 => 8.872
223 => 9.426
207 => 8.641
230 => 9.022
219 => 8.696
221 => 9.275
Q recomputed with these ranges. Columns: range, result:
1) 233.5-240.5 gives 9.231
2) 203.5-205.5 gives 9.797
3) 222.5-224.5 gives 9.426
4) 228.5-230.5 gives 9.022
